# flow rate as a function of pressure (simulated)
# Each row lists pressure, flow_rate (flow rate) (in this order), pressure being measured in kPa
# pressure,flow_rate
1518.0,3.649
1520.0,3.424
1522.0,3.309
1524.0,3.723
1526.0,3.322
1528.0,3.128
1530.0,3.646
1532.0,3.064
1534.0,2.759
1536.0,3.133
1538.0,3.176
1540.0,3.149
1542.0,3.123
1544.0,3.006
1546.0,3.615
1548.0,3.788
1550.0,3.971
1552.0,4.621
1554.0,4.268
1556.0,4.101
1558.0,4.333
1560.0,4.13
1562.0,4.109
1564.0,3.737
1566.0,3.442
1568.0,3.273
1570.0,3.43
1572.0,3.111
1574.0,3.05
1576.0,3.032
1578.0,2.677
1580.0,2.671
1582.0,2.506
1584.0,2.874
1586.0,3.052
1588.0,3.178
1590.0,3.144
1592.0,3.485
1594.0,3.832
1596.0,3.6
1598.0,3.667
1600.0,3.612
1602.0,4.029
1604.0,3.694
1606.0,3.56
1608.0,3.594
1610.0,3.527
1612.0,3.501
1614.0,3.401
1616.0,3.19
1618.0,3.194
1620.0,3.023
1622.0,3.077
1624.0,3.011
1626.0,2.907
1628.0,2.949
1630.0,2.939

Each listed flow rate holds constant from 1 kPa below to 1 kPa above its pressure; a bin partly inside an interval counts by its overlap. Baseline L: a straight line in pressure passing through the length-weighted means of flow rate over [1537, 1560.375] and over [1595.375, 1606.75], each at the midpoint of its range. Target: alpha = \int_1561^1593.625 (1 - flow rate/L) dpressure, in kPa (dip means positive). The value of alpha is 4.76 kPa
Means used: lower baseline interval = 3.76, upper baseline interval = 3.7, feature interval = 3.19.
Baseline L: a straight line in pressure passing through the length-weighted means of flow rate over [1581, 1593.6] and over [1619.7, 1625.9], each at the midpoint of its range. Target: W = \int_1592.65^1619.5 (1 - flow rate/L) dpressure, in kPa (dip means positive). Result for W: -4.5 kPa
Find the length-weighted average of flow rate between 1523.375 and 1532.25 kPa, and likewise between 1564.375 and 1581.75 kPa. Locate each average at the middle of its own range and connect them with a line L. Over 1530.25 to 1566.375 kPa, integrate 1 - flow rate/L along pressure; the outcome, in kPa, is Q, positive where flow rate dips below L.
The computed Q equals -4.5 kPa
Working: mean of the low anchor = 3.39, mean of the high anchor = 3.08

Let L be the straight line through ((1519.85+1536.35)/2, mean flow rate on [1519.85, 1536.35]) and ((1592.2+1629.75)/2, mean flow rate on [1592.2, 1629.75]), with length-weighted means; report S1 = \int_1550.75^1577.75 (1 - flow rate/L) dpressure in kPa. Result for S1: -3.12 kPa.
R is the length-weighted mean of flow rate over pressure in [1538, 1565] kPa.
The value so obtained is 3.82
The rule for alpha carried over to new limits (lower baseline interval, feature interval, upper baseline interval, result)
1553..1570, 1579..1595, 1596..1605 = 2.9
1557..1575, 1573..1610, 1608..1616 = 2.4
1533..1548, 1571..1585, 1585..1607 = 2.3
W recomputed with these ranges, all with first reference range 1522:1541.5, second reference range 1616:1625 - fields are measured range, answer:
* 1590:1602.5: -2.07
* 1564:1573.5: -0.51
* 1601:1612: -1.95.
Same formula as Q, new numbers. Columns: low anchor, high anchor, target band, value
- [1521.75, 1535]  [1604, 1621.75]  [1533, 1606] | -2.9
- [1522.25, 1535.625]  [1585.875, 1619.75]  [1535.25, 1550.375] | -0.2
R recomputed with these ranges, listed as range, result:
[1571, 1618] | 3.3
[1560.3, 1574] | 3.51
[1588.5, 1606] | 3.62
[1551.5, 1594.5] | 3.44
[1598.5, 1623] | 3.45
